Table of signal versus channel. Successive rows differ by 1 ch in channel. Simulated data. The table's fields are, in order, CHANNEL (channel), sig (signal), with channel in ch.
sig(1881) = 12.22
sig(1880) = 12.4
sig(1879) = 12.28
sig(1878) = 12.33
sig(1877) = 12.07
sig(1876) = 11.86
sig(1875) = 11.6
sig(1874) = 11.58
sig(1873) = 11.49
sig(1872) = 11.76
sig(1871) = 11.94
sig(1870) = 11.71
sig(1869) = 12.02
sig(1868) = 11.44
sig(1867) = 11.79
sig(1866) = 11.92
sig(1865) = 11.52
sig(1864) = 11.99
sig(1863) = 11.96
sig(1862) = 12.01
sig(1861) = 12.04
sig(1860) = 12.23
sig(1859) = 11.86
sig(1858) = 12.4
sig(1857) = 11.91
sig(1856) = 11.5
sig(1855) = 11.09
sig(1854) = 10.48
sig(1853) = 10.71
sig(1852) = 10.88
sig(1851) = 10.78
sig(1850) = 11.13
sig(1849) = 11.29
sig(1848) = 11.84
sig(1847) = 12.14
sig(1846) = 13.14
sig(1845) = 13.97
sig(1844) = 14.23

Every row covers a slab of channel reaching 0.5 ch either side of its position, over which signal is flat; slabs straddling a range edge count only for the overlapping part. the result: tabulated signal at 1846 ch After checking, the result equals 13.14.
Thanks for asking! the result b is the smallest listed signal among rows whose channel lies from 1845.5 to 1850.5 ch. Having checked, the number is 11.13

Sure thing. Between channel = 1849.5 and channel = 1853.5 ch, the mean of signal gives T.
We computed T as 10.9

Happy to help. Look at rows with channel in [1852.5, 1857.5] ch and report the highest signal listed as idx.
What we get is 11.91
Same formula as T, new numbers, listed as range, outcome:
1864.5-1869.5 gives 11.7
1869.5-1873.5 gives 11.7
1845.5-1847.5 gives 12.6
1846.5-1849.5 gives 11.8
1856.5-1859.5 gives 12.1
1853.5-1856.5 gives 11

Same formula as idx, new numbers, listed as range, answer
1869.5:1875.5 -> 11.94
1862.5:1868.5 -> 11.99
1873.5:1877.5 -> 12.07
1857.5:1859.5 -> 12.4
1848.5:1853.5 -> 11.29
